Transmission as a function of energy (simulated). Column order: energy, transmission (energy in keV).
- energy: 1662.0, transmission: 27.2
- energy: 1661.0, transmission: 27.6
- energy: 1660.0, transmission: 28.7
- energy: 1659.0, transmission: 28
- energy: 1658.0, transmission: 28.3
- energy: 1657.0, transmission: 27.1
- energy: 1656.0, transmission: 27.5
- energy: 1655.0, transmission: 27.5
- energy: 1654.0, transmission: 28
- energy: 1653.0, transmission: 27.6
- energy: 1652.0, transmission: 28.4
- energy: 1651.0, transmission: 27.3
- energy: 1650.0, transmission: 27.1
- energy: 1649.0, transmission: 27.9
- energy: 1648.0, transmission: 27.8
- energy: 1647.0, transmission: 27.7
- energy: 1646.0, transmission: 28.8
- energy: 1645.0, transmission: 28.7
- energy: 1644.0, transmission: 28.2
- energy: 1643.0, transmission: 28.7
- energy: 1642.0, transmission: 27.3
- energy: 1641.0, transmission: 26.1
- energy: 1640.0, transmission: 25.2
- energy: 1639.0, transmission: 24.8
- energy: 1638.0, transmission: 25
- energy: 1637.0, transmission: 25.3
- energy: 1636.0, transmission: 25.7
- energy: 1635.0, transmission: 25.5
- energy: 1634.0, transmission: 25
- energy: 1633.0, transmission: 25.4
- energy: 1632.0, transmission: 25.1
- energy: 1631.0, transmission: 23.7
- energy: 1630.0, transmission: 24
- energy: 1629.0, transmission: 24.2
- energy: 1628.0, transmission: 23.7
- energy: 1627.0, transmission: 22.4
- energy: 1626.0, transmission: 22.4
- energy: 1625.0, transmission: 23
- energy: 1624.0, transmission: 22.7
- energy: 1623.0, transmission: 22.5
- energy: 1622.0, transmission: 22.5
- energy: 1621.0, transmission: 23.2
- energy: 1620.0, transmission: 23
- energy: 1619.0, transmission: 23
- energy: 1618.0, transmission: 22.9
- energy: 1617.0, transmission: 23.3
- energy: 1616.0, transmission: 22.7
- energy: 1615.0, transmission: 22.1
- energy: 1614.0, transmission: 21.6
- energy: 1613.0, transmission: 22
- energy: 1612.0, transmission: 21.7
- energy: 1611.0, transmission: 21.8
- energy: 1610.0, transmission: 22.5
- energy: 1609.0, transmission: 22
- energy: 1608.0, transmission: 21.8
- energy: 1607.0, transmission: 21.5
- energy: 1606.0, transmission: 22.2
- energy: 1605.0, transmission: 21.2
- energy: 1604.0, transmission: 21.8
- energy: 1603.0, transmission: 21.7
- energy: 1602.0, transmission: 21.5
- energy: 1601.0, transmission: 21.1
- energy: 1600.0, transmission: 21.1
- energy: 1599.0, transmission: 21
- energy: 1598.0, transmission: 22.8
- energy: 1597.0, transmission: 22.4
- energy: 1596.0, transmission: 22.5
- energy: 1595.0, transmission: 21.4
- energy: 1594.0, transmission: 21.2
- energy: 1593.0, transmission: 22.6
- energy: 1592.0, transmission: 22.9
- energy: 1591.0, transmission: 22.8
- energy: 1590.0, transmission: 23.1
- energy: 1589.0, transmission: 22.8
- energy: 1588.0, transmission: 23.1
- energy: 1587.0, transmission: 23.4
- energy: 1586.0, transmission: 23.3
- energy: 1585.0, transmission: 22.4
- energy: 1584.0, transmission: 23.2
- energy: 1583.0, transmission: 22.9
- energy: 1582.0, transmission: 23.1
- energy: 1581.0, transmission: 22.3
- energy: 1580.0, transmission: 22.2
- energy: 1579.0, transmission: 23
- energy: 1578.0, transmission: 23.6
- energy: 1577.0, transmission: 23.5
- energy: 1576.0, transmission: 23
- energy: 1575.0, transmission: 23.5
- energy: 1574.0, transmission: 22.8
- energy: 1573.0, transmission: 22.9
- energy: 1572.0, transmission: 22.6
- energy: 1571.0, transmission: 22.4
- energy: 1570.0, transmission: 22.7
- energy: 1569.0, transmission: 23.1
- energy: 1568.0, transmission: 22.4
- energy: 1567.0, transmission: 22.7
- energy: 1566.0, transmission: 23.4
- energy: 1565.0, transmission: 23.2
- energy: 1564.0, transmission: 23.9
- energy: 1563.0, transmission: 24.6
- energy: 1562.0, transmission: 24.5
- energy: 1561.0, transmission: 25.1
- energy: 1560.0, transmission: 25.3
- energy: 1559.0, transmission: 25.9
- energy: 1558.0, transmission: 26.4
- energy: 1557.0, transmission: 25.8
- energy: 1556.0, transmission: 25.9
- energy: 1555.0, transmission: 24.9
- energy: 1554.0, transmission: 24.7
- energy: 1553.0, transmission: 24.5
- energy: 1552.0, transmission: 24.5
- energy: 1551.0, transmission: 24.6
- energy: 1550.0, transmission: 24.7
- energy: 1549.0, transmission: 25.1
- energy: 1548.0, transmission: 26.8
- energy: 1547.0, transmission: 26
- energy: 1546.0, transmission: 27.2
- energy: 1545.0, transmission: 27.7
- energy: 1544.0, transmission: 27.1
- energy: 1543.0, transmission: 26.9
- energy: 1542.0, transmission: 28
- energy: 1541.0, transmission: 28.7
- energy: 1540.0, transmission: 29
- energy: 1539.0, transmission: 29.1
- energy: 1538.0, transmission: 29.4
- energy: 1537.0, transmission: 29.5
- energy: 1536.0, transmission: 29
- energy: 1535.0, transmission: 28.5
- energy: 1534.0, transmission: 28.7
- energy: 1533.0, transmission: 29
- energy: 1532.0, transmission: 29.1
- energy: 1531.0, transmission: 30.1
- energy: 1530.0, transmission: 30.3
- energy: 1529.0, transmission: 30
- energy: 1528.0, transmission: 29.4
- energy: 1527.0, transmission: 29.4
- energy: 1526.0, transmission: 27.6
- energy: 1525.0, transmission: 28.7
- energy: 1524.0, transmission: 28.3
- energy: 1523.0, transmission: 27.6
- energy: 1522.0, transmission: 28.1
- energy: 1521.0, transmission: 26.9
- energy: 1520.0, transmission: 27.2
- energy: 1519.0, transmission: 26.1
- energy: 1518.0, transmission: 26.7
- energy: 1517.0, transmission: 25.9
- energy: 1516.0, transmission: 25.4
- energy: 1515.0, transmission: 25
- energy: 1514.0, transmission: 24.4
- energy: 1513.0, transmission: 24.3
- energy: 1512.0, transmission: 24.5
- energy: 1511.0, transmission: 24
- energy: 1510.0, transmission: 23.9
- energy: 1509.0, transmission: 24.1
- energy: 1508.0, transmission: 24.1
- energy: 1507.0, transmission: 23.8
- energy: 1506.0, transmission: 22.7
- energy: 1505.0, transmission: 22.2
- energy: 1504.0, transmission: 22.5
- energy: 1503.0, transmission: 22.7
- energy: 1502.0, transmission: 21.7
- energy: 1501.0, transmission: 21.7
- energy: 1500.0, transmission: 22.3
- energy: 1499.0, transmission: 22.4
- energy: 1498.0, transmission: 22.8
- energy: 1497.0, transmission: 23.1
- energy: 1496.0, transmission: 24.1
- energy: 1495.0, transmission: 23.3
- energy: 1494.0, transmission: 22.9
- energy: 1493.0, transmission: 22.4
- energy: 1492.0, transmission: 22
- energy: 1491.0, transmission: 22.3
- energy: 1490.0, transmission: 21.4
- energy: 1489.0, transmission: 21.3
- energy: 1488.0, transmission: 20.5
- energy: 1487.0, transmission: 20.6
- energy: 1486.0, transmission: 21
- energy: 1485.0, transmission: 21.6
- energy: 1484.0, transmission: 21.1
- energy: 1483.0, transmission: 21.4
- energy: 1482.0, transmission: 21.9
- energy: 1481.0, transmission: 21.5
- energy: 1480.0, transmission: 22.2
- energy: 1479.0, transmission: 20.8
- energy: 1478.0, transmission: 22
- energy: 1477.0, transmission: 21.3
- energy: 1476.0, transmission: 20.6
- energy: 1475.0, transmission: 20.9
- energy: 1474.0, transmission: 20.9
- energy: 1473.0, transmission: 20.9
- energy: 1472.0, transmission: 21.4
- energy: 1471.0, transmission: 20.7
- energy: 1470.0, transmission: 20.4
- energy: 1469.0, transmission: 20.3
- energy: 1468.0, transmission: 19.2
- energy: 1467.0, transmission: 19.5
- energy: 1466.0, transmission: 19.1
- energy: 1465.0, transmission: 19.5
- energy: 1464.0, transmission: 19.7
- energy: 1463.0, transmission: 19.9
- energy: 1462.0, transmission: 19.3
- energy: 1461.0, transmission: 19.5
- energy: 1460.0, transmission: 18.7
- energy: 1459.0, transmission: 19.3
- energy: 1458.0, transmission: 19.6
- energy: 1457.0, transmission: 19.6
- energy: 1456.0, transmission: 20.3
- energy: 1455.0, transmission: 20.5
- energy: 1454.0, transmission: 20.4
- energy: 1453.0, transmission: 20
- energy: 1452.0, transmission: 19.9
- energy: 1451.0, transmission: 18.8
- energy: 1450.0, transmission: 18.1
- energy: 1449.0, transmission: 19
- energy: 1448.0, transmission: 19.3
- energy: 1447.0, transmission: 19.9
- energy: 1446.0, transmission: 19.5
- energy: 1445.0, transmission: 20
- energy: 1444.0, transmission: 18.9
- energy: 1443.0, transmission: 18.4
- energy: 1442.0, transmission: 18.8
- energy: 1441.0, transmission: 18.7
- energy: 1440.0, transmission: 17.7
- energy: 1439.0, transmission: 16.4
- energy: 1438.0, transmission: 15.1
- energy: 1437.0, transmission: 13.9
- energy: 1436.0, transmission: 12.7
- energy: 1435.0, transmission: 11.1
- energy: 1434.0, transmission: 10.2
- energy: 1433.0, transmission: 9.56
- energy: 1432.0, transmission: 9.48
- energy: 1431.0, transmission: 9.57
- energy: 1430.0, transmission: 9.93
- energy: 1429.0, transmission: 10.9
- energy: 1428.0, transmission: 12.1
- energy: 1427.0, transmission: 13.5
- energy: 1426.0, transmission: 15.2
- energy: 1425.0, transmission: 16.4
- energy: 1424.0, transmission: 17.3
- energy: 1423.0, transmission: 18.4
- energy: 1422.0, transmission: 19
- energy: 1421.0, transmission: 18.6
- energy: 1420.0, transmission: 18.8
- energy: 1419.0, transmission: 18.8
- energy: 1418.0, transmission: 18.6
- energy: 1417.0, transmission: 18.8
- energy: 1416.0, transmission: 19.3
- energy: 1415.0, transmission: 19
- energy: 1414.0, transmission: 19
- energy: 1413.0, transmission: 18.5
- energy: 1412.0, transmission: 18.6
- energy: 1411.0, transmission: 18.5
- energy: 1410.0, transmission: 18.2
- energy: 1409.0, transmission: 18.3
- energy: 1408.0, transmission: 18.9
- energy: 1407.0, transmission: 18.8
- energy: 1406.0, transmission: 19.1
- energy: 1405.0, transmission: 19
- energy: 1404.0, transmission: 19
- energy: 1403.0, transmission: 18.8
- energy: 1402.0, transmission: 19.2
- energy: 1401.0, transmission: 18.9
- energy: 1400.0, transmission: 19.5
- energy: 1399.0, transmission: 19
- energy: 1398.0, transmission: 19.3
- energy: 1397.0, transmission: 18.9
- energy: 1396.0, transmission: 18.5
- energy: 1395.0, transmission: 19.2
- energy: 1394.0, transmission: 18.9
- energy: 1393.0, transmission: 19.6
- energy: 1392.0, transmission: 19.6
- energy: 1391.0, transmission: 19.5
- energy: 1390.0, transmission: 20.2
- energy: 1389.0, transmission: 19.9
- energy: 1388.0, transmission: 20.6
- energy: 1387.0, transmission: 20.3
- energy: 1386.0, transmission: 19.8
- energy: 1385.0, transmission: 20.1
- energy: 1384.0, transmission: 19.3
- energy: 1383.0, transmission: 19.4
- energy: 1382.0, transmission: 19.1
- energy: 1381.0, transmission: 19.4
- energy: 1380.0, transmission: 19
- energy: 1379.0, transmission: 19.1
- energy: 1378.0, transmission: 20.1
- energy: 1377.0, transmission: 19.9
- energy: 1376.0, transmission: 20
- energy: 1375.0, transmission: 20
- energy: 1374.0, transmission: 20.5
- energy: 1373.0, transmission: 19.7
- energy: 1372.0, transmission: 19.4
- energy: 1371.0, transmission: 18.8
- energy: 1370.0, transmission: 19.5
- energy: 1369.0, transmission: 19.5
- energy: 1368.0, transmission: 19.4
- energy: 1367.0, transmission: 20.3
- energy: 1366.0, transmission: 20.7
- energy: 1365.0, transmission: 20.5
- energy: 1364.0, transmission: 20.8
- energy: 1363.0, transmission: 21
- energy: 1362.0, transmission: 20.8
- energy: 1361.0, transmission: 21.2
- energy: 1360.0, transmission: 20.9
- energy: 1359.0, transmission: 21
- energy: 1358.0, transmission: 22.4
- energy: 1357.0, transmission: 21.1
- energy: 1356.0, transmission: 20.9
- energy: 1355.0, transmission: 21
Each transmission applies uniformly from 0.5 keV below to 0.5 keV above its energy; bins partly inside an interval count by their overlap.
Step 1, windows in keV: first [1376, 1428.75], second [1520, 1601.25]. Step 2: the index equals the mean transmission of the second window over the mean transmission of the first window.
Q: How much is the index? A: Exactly 1.34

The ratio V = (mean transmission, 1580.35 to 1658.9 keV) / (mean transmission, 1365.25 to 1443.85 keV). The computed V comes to 1.34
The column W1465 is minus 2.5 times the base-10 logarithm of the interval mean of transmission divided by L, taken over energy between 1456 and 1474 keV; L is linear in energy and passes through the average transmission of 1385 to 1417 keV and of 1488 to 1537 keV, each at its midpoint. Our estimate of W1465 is 0.15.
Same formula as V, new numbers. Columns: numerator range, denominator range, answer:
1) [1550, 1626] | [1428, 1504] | 1.19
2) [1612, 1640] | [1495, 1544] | 0.90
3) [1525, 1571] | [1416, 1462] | 1.57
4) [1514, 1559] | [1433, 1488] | 1.42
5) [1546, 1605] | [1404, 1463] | 1.35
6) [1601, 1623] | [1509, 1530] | 0.83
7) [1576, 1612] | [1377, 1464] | 1.24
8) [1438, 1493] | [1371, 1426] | 1.05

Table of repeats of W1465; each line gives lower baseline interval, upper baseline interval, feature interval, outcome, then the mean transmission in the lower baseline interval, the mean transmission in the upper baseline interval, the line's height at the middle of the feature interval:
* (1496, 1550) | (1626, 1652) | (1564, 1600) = 0.15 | 26.3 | 26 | 26.1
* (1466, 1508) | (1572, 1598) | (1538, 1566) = -0.16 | 21.7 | 22.8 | 22.4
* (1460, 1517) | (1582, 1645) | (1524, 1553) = -0.24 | 21.9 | 23.2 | 22.4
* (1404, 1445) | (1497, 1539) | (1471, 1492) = 0.05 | 16.4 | 26.1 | 22.3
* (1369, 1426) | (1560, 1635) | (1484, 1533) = -0.16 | 19.1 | 22.8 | 21.2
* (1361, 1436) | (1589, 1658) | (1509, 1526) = -0.22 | 18.2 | 24.1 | 21.3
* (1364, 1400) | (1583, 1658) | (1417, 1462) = 0.22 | 19.6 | 24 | 20.7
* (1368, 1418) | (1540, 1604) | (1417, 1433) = 0.31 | 19.3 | 23.8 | 20.1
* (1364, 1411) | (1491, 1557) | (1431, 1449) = 0.36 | 19.5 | 25.9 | 21.9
